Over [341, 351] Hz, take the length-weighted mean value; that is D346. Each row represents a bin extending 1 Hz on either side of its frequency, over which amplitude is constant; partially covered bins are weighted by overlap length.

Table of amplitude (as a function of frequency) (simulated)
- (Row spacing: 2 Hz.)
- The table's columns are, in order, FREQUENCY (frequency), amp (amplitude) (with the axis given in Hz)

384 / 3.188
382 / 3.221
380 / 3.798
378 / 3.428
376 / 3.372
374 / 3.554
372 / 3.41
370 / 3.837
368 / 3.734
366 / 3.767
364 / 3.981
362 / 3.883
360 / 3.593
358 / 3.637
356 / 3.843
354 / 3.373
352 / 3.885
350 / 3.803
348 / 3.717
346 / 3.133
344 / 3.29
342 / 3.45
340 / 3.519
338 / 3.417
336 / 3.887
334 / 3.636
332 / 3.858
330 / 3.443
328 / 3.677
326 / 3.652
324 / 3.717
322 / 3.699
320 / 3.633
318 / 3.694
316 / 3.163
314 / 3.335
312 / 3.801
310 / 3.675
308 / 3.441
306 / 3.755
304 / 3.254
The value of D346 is 3.48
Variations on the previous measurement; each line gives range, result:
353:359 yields 3.62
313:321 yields 3.46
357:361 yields 3.62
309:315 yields 3.6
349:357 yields 3.73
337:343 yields 3.46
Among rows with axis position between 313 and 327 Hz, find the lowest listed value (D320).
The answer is 3.163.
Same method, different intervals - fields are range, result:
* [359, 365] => 3.593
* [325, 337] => 3.443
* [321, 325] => 3.699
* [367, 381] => 3.372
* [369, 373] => 3.41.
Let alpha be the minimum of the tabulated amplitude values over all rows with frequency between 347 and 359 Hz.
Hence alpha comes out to 3.373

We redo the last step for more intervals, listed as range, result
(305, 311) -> 3.441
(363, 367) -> 3.767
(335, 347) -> 3.133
